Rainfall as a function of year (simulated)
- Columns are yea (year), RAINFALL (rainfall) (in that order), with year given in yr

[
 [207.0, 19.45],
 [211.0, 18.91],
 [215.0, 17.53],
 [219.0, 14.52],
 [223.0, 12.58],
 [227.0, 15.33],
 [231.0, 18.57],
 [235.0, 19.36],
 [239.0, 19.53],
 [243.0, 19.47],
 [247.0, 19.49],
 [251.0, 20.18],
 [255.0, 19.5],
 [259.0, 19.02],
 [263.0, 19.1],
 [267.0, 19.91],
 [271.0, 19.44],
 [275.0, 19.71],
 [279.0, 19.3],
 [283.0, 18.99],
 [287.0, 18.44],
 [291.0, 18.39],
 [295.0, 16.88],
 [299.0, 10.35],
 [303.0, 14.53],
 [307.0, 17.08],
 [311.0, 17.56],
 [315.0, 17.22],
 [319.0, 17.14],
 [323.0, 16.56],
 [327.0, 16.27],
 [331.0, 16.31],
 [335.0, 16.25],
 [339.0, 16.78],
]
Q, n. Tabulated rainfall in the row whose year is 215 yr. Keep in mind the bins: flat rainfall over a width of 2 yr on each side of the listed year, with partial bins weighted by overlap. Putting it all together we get 17.53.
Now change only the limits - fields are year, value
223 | 12.58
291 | 18.39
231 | 18.57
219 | 14.52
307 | 17.08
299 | 10.35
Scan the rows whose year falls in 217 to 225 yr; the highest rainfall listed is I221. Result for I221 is 14.52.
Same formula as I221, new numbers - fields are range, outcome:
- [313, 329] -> 17.22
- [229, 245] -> 19.53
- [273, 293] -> 19.71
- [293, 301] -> 16.88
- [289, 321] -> 18.39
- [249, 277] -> 20.18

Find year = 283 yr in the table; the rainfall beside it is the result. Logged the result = 18.99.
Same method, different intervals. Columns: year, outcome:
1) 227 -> 15.33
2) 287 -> 18.44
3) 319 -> 17.14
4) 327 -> 16.27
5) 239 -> 19.53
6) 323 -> 16.56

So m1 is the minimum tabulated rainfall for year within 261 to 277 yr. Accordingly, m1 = 19.1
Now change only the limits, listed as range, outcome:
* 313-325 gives 16.56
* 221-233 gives 12.58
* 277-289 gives 18.44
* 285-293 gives 18.39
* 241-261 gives 19.02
